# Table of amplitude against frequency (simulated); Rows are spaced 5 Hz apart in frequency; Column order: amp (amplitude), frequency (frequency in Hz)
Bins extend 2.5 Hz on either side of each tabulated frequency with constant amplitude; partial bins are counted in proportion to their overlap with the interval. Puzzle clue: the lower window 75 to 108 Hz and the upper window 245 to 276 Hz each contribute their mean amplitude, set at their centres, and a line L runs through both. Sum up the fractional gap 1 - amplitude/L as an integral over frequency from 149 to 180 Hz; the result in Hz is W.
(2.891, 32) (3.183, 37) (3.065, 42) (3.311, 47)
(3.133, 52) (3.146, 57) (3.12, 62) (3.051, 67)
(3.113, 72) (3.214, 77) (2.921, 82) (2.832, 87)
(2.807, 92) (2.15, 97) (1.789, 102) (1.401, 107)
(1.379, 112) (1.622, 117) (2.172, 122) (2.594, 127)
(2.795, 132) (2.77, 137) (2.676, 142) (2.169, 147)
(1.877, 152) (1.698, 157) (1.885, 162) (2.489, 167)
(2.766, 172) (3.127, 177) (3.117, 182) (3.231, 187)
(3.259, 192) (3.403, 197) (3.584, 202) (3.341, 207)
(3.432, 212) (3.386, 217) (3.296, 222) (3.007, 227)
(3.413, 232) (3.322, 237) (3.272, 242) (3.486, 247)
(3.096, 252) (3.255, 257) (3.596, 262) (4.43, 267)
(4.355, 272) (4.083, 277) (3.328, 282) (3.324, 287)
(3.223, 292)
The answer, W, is 7.29 Hz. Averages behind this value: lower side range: 2.48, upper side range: 3.72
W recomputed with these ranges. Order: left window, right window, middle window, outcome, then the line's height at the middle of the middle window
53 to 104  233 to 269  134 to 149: 2.5 Hz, 3.07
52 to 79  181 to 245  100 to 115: 7.8 Hz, 3.18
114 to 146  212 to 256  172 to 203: -3.5 Hz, 2.9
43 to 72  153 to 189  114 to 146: 4.2 Hz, 2.78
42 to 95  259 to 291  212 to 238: 2.4 Hz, 3.63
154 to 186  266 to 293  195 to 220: -3.9 Hz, 2.97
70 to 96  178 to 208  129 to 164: 9.6 Hz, 3.15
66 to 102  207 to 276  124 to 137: 1.3 Hz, 3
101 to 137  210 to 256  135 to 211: -3.6 Hz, 2.63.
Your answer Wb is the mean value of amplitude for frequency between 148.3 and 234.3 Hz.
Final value 2.95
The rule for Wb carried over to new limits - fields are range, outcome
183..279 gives 3.48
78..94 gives 2.89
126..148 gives 2.63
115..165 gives 2.23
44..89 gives 3.1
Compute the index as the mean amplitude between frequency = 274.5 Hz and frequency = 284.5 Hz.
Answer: 3.71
